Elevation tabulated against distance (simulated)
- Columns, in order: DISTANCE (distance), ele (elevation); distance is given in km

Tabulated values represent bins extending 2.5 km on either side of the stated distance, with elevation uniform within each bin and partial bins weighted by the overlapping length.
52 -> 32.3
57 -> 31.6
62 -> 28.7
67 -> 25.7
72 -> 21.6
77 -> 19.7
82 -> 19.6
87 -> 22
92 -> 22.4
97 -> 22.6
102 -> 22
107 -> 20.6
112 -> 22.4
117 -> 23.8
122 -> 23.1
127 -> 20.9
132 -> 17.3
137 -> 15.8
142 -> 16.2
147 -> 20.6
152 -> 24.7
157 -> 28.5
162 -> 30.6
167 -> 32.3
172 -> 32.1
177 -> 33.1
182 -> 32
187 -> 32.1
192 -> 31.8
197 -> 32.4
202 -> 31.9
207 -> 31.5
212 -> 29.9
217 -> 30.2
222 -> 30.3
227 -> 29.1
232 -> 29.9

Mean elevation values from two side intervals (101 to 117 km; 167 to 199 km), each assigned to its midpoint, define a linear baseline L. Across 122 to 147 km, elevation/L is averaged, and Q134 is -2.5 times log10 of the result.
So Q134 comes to 0.35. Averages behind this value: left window 22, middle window 18.4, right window 32.3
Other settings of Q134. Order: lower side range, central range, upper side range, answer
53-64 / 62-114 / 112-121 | 0.20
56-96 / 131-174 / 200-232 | 0.13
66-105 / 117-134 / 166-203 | 0.23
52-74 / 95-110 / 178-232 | 0.30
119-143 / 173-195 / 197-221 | -0.19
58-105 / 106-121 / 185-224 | 0.12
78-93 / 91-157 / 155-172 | 0.20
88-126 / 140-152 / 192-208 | 0.31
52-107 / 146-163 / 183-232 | 0.08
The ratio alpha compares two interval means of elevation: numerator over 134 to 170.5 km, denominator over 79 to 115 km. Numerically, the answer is 1.1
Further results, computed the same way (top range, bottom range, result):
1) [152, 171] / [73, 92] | 1.44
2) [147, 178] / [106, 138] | 1.41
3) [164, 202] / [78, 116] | 1.49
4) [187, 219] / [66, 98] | 1.44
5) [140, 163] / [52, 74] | 0.86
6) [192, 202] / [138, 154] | 1.61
